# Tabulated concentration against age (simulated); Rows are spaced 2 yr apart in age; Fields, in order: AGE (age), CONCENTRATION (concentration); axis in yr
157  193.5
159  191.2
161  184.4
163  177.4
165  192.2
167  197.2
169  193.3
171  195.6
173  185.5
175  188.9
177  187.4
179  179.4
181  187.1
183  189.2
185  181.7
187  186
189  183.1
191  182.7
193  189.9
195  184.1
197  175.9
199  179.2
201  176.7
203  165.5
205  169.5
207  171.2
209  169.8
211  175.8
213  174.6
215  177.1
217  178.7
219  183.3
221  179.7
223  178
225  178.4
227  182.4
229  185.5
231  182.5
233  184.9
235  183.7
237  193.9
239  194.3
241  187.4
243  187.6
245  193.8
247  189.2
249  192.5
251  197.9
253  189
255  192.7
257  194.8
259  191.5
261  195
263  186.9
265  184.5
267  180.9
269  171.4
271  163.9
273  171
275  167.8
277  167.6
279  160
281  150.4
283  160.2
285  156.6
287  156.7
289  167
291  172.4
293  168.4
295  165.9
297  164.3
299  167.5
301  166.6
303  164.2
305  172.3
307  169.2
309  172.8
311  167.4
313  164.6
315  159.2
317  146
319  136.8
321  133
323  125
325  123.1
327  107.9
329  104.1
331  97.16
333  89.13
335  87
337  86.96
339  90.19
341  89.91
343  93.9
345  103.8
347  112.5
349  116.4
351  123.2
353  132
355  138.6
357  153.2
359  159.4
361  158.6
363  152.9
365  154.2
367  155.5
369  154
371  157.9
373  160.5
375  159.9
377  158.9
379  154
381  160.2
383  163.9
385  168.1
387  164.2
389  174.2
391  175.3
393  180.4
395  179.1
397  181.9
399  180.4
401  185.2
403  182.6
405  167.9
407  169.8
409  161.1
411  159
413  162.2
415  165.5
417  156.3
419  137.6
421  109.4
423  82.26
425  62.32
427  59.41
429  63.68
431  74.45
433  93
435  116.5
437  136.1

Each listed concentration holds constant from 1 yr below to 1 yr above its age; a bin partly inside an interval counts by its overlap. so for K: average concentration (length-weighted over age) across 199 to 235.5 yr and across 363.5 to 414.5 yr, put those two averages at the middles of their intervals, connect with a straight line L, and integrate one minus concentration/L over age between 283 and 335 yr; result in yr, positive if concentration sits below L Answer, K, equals 7.3 yr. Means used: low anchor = 178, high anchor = 167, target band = 148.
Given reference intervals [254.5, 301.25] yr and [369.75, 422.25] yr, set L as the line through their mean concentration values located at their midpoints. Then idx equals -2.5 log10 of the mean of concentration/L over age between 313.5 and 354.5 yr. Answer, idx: 0.42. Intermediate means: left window 172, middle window 114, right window 164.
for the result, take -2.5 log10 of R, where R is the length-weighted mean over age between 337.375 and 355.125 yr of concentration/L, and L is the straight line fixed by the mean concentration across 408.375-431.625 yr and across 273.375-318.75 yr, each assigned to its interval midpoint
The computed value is 0.30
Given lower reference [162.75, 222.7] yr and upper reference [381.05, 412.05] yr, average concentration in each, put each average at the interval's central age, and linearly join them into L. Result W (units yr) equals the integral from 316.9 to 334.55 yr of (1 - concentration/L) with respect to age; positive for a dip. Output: 6.0 yr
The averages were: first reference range 182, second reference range 172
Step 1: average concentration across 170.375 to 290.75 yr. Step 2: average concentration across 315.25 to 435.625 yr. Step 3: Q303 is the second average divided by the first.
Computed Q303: 0.76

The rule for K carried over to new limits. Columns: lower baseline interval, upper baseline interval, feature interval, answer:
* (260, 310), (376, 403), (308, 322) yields 1.3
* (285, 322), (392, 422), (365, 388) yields 0.7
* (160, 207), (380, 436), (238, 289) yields -2.8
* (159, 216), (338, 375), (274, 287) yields -0.3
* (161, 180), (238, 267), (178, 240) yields 2.9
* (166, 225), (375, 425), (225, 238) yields -0.5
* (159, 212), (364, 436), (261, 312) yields -0.7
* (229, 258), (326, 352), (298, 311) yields -3.5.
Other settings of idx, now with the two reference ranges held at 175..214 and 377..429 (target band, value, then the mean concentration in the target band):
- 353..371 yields 0.04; 152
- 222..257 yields -0.09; 188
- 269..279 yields 0.01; 167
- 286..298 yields 0.01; 166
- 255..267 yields -0.11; 190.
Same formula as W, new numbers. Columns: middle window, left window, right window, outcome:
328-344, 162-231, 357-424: 7.1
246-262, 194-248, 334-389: -2.1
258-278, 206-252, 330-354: -2.9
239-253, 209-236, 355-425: -1.1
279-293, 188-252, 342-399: 0.7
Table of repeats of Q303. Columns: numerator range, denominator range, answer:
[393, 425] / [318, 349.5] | 1.48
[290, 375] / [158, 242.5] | 0.76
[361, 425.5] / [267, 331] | 1.02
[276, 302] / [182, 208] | 0.91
